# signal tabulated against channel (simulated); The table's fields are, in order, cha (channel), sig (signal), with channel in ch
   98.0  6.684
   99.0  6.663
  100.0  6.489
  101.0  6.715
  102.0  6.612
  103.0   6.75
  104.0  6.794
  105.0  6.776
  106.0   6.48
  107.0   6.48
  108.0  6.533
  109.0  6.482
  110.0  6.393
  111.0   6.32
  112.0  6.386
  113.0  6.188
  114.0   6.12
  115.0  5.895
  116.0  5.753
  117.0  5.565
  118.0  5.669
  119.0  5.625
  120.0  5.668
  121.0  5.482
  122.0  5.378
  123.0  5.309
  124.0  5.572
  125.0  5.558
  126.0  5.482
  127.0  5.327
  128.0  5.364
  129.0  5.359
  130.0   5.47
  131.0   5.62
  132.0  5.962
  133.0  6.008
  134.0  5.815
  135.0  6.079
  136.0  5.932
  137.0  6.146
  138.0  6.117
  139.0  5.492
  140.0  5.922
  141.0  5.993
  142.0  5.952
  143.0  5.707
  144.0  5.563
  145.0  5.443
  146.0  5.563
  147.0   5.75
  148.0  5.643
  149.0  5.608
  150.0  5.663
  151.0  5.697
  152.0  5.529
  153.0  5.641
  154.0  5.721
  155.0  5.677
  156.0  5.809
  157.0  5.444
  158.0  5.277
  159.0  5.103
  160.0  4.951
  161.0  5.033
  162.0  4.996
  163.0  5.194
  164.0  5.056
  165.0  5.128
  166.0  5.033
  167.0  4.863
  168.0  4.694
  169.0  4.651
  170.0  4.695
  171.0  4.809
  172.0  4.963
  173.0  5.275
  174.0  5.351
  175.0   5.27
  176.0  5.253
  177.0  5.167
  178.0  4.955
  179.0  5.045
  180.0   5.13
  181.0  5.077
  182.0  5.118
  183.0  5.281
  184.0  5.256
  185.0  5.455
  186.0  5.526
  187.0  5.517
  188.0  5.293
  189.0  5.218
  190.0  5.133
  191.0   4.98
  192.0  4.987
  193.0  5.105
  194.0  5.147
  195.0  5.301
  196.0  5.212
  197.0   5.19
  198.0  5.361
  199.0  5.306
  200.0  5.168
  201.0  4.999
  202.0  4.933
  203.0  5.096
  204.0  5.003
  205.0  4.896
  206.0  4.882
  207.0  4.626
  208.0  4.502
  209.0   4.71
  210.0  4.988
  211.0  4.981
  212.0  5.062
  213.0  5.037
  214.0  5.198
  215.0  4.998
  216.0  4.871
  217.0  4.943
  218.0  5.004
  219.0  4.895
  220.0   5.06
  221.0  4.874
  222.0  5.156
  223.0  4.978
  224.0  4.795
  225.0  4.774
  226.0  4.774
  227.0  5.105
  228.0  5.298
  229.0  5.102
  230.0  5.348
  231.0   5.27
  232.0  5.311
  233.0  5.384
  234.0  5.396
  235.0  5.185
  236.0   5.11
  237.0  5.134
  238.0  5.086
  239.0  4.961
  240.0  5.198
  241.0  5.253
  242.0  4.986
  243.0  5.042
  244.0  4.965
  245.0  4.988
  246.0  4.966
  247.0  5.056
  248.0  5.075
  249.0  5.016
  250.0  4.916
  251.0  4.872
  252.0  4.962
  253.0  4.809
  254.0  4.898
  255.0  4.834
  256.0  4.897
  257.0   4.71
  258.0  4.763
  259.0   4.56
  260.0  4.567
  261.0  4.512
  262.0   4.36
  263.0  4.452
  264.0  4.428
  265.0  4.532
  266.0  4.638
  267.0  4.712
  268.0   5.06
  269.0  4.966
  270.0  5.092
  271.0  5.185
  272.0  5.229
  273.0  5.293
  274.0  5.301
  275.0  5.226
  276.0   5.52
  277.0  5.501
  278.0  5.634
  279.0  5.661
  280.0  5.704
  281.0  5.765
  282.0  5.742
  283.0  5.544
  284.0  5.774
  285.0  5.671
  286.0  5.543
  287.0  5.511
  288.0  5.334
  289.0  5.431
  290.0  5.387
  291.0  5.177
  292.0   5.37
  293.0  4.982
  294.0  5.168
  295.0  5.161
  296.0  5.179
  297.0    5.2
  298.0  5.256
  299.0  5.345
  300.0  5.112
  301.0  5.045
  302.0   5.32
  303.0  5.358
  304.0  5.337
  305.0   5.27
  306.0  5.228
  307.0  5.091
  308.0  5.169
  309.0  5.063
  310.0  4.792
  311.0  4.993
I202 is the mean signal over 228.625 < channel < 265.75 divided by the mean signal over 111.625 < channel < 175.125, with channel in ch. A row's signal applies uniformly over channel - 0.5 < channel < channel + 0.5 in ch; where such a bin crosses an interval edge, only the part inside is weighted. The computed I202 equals 0.9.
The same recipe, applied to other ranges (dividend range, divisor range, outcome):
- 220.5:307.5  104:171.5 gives 0.91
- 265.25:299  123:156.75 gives 0.94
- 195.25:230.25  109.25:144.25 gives 0.87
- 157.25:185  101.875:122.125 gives 0.82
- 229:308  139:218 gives 0.99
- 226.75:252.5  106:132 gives 0.88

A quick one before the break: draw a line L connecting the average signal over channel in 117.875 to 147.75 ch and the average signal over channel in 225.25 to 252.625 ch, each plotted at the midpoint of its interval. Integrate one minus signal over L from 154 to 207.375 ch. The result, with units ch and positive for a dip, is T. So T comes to 2.7 ch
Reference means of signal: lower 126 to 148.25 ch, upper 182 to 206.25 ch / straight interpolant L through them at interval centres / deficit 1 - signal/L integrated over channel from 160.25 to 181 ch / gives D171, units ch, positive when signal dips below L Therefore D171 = 1.4 ch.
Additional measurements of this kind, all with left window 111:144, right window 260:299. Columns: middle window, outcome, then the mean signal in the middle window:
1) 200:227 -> 2.54 ch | 4.93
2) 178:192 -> 0.84 ch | 5.21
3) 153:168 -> 1.08 ch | 5.23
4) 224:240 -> 0.71 ch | 5.14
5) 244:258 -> 1.03 ch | 4.92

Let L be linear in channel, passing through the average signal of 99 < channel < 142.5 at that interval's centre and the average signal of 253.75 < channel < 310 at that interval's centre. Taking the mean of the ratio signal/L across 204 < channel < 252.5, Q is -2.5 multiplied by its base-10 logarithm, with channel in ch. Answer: 0.08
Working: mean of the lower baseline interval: 5.99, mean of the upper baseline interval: 5.15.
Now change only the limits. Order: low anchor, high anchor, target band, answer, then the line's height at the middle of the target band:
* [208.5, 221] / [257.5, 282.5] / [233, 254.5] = -0.01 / 5.02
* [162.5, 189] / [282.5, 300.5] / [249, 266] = 0.13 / 5.28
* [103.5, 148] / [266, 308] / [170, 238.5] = 0.10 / 5.6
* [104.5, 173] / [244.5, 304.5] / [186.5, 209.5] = 0.07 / 5.41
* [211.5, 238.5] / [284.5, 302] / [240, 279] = 0.05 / 5.18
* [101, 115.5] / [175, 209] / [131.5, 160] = 0.03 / 5.86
